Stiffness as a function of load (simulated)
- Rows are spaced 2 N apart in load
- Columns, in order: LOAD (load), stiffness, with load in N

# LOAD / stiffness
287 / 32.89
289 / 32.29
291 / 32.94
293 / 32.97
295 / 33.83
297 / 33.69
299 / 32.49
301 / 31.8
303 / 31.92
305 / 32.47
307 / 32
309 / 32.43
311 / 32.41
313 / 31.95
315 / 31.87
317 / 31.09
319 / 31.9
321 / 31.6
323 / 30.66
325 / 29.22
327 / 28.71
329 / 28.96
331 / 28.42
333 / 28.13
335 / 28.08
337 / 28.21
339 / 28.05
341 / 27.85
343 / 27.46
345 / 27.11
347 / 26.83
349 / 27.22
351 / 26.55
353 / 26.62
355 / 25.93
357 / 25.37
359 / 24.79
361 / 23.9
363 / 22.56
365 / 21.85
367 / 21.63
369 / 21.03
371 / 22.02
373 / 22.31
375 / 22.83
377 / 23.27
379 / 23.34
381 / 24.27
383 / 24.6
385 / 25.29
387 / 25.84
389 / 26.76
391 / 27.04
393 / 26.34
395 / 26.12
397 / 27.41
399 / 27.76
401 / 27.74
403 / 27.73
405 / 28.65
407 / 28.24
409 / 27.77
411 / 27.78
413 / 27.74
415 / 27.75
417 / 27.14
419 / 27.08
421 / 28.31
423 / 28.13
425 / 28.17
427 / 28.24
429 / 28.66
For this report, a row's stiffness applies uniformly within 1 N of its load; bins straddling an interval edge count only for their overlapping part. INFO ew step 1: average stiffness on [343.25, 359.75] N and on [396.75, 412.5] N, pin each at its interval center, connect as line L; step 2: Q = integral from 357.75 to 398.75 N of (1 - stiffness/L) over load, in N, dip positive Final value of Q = 4.4 N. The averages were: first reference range 26.4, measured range 24.2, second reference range 27.9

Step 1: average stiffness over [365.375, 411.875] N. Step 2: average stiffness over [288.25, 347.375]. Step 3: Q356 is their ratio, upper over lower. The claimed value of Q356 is 0.8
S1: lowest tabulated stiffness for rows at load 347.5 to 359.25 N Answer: 24.79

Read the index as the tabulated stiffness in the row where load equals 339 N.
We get 28.05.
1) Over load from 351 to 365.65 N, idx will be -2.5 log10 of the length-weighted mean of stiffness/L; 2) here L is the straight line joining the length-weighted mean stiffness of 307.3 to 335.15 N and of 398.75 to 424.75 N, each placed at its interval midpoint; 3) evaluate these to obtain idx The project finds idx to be 0.193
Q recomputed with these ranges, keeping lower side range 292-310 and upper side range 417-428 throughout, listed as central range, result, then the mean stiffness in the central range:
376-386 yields 1.82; 24.2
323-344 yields 1.97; 28.4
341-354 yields 1.60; 27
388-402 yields 0.94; 27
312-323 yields 0.13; 31.6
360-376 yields 4.13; 22.3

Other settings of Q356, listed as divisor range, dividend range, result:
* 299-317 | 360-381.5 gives 0.70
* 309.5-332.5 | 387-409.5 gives 0.89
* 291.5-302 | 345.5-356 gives 0.81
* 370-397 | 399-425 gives 1.13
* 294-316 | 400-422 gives 0.86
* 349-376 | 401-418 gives 1.17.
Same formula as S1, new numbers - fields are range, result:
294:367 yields 21.63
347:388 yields 21.03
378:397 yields 23.34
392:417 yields 26.12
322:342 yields 27.85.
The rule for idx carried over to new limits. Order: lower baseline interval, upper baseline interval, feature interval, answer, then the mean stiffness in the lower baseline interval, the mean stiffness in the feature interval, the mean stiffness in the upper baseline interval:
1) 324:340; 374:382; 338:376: 0.04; 28.5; 24.8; 23.4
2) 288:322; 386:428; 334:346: 0.11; 32.3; 27.8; 27.5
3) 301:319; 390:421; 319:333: 0.06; 32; 29.7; 27.5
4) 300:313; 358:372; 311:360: -0.05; 32.2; 28.5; 22.5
